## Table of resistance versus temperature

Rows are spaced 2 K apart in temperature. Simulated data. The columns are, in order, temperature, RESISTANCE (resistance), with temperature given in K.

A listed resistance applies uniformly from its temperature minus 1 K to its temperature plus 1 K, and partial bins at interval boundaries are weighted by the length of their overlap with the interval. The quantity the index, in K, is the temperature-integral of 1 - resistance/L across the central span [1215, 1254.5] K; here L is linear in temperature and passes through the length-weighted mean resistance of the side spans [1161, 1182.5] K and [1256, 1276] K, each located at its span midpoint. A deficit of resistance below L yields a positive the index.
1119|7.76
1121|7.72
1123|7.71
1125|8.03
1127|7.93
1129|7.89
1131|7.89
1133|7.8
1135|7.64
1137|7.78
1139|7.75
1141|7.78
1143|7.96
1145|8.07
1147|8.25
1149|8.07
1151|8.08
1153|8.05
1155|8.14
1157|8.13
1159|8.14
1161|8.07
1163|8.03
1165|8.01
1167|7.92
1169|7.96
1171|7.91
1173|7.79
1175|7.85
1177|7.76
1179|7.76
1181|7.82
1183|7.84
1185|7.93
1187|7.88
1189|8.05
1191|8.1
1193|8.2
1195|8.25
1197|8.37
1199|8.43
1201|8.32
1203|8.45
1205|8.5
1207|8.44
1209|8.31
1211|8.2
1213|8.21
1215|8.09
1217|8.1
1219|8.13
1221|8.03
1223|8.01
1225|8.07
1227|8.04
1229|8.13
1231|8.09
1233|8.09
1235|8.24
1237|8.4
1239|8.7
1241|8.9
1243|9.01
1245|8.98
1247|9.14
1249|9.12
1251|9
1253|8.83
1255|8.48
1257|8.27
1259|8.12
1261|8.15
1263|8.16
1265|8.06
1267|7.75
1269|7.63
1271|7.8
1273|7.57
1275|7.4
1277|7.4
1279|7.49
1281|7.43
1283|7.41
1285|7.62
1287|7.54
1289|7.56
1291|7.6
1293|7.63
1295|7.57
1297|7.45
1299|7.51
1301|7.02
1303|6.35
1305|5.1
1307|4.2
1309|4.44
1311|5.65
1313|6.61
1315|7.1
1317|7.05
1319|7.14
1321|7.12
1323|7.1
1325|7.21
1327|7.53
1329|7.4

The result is -2.9 K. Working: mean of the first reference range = 7.89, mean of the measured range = 8.46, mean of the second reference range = 7.89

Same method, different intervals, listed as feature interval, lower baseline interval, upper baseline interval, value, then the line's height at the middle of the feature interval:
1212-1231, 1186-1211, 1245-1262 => 0.77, 8.43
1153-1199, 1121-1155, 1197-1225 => 0.47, 8.09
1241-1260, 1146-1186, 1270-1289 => -2.84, 7.64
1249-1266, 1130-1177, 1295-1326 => -3.48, 6.99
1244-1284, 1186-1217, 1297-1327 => -4.73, 7.24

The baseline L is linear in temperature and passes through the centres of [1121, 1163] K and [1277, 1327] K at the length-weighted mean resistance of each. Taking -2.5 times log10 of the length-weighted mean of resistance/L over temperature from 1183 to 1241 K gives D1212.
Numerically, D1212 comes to -0.10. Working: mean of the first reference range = 7.95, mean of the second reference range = 6.89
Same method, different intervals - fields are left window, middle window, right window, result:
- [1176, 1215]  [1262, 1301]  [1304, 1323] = -0.14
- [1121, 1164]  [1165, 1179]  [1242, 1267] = 0.03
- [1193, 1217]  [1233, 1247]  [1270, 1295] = -0.10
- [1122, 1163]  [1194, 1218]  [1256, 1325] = -0.09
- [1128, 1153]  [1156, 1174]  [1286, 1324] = -0.04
